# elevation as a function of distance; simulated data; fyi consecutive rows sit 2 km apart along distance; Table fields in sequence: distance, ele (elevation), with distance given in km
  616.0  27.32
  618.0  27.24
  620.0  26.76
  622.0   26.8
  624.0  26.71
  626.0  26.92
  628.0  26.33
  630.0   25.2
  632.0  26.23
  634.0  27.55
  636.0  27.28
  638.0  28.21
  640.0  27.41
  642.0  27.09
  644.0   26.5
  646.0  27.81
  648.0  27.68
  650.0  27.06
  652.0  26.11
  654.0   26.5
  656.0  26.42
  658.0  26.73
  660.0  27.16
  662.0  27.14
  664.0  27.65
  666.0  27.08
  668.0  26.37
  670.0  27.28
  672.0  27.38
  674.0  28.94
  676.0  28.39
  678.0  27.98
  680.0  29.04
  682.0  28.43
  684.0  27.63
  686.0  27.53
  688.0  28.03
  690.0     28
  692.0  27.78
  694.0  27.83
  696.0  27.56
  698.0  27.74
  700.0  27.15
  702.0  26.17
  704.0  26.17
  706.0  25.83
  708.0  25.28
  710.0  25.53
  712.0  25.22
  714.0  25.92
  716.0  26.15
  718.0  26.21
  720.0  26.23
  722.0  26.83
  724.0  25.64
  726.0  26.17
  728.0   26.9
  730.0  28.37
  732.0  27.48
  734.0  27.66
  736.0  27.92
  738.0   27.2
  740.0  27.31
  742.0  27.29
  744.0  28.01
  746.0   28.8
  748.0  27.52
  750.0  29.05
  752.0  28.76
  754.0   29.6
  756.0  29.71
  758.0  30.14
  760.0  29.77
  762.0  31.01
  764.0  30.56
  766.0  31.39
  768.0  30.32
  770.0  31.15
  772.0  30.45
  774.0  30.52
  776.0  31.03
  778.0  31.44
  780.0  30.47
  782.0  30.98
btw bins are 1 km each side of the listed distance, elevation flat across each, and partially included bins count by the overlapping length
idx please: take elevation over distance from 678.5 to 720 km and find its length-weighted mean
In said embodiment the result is 27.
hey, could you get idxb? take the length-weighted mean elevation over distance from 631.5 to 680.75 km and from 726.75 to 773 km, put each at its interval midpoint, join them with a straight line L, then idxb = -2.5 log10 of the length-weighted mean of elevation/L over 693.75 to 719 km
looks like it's 0.07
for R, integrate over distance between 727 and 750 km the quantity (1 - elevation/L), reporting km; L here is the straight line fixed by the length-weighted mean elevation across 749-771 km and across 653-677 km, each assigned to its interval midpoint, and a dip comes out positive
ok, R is 1.4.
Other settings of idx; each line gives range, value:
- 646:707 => 27.4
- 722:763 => 28.2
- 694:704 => 27.1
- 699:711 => 26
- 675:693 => 28.1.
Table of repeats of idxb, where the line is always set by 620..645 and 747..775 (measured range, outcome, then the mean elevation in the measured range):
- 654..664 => 0.02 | 26.9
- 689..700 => 0.02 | 27.7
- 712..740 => 0.09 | 26.8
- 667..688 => 0.00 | 27.9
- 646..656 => 0.02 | 26.9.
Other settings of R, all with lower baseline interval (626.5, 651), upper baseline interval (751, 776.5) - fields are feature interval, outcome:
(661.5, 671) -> 0.2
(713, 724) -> 1.1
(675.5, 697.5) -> 0.2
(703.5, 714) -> 1.2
